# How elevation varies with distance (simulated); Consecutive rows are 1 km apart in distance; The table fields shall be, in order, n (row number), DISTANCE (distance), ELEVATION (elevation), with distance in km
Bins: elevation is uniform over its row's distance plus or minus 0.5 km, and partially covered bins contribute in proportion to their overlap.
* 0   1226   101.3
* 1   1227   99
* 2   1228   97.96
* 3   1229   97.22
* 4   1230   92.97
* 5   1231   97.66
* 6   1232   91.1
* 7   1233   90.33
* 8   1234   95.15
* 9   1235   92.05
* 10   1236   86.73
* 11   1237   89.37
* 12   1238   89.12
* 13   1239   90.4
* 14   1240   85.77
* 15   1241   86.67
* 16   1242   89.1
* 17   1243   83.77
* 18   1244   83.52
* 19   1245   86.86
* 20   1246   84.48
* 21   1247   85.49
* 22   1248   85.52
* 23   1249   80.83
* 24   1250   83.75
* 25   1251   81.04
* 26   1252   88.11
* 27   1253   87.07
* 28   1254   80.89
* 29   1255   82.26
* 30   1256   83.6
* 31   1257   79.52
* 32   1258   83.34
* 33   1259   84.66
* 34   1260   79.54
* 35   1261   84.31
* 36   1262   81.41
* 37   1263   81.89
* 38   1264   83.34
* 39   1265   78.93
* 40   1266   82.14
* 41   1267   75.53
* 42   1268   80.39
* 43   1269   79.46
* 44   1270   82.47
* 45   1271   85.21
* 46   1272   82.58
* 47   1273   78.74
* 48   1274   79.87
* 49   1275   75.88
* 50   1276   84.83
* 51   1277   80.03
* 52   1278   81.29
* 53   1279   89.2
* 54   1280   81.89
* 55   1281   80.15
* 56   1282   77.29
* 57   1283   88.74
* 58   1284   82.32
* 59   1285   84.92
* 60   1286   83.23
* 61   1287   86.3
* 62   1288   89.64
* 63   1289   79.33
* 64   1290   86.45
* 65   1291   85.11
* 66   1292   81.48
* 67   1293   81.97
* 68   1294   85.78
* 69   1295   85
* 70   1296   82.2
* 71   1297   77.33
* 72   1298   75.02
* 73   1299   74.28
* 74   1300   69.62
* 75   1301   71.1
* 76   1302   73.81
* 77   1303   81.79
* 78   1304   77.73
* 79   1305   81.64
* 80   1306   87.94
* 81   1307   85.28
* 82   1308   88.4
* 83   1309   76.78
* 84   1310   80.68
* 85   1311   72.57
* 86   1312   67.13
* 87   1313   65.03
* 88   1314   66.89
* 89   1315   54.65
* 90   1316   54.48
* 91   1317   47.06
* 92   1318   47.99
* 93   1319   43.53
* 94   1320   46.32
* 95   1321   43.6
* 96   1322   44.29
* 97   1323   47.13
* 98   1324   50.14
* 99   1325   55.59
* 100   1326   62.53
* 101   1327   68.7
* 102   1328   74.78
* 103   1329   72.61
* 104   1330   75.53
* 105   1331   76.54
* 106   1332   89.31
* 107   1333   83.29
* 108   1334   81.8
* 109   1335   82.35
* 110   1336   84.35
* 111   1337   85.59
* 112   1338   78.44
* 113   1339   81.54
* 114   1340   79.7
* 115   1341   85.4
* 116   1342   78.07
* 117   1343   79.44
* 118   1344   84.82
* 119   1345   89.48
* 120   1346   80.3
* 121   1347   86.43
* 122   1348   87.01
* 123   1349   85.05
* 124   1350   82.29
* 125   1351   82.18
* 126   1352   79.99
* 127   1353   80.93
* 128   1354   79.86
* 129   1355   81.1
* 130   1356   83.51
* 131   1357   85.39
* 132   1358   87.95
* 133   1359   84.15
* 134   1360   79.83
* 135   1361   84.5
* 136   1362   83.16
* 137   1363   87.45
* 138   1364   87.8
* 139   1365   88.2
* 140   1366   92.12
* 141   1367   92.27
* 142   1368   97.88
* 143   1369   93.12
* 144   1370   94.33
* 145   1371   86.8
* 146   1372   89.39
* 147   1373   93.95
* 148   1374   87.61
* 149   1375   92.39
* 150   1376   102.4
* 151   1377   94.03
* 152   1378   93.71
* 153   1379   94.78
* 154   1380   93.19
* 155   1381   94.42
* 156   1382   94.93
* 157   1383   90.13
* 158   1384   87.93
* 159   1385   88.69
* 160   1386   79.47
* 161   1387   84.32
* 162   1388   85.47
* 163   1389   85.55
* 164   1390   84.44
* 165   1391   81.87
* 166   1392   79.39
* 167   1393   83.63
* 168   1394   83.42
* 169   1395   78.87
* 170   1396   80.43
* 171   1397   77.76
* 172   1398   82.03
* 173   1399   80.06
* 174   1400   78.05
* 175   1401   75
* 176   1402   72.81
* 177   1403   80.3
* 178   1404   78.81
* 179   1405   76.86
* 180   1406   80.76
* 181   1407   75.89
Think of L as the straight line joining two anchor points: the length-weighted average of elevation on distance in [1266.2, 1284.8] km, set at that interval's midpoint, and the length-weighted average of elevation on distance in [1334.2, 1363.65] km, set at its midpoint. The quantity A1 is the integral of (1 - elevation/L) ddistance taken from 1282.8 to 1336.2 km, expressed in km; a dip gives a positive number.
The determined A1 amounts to 6.09 km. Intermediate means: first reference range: 81.5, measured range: 72.8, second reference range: 83.1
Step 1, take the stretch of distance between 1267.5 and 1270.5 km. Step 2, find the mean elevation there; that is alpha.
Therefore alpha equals 80.8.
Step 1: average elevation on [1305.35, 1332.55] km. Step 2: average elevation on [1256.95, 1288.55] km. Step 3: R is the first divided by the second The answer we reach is 0.8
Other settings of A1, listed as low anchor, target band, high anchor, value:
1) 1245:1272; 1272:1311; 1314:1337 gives -4.4 km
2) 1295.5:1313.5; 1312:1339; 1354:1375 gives 5.3 km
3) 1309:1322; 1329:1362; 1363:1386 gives -3.4 km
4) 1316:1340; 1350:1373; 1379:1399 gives -3.0 km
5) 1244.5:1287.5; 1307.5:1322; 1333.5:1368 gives 4.0 km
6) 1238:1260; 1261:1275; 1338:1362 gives 0.6 km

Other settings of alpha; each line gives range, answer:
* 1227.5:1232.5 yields 95.4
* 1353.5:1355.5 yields 80.5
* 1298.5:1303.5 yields 74.1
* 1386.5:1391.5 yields 84.3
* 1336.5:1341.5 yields 82.1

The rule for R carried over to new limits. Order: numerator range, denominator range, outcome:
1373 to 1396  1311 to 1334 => 1.43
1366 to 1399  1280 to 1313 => 1.10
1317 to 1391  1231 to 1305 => 0.97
